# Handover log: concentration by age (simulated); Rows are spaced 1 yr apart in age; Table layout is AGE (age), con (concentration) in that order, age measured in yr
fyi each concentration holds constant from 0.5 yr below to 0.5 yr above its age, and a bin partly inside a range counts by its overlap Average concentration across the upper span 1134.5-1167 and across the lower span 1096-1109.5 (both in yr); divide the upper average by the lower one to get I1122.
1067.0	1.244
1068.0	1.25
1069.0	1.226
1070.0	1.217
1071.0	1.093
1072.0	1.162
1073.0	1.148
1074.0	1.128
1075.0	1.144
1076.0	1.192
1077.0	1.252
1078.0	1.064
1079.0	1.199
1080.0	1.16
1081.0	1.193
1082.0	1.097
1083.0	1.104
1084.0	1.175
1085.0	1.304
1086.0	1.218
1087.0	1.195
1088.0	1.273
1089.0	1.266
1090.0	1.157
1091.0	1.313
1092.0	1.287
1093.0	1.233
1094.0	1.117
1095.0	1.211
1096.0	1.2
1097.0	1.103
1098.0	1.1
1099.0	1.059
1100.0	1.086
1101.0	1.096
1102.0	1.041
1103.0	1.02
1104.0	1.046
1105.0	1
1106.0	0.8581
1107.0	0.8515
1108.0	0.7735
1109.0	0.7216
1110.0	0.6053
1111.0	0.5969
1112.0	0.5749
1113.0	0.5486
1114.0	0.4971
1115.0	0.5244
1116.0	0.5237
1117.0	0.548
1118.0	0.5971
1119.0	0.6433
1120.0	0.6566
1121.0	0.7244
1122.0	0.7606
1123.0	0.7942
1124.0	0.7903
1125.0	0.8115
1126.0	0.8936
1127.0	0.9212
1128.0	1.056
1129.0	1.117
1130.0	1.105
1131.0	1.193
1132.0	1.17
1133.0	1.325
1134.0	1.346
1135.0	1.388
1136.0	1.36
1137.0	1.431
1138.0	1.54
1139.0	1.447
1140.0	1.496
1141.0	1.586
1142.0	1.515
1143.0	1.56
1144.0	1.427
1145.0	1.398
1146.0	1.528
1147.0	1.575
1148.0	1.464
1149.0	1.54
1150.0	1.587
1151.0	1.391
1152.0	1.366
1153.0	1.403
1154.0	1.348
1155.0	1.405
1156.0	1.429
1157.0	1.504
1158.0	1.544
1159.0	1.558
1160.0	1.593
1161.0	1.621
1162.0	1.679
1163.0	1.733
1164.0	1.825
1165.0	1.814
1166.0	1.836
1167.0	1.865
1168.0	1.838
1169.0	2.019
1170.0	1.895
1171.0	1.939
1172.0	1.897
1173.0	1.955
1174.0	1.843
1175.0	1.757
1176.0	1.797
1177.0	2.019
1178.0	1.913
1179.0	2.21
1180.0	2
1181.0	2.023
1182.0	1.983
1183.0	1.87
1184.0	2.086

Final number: 1.55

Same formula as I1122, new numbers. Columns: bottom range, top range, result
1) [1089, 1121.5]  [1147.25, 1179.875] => 1.92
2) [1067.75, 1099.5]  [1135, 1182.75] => 1.41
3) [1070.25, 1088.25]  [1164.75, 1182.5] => 1.64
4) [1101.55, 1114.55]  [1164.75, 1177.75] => 2.42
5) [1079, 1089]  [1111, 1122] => 0.50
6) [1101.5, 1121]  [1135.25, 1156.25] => 2.04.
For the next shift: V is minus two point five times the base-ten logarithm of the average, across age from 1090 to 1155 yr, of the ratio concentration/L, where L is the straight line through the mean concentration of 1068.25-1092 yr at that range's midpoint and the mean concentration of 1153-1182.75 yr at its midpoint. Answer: 0.331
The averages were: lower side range 1.19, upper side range 1.78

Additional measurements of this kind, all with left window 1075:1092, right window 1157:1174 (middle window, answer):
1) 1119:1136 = 0.45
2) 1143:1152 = 0.12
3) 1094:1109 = 0.28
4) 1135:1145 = 0.09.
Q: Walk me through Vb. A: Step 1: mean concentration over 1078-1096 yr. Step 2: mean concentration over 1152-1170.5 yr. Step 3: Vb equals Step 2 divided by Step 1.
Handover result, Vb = 1.38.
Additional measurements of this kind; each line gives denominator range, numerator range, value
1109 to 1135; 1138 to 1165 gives 1.86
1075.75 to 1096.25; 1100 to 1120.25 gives 0.62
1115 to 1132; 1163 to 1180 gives 2.31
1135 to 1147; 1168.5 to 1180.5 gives 1.31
